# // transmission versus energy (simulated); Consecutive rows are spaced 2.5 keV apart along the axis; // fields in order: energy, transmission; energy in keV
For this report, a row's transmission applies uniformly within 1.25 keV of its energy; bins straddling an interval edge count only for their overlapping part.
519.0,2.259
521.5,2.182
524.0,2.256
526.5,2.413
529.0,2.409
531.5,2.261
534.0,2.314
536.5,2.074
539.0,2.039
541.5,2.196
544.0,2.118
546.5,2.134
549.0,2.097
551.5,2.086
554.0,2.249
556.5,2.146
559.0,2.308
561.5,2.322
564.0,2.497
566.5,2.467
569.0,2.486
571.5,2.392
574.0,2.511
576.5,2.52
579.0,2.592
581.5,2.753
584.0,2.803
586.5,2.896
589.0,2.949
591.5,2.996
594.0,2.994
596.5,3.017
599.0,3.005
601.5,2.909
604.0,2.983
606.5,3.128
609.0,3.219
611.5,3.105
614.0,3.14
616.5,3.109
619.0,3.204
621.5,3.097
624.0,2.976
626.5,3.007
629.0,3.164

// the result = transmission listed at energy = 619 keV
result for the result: 3.204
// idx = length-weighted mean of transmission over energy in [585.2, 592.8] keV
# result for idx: 2.95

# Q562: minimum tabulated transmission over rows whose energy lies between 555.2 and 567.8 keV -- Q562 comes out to 2.146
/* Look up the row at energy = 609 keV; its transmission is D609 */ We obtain 3.219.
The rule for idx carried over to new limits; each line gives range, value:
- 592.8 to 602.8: 2.98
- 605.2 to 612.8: 3.15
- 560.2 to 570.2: 2.44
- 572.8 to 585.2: 2.64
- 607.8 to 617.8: 3.14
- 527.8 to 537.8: 2.26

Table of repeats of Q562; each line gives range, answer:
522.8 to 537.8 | 2.074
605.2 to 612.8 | 3.105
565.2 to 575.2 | 2.392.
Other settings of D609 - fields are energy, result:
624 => 2.976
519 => 2.259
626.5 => 3.007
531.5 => 2.261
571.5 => 2.392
